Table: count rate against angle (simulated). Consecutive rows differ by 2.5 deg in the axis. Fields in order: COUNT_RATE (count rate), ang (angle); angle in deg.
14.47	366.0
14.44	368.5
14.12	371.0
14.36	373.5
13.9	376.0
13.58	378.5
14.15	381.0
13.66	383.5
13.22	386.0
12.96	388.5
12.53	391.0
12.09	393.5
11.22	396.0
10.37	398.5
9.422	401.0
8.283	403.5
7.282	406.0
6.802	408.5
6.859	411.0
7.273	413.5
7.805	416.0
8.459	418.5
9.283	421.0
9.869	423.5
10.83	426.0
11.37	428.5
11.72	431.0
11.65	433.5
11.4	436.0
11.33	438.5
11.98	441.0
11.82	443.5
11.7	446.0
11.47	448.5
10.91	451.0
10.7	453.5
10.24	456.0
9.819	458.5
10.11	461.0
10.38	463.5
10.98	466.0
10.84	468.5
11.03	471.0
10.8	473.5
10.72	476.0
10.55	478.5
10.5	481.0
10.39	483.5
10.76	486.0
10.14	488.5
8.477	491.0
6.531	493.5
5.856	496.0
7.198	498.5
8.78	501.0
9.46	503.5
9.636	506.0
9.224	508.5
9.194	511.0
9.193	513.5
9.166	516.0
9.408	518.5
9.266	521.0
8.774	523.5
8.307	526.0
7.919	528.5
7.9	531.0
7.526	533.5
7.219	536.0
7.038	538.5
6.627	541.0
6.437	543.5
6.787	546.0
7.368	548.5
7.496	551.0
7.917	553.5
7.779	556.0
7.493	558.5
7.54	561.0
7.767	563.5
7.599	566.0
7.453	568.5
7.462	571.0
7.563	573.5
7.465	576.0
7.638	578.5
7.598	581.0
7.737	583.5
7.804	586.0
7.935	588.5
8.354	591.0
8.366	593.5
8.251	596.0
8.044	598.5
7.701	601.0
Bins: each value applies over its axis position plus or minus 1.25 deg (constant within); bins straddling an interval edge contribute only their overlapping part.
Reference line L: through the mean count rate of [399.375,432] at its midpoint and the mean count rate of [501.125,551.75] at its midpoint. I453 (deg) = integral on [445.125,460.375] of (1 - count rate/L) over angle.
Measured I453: -3.7 deg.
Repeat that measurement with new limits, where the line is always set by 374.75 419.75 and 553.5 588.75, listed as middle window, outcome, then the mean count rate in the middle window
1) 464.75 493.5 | -3.5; 10.3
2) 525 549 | 2.7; 7.3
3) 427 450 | -4.0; 11.6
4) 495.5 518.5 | -0.2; 8.77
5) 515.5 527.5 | -0.7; 8.95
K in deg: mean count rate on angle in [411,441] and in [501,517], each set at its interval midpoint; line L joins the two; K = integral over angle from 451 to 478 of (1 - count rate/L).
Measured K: -2.5 deg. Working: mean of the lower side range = 10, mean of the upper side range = 9.27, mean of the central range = 10.6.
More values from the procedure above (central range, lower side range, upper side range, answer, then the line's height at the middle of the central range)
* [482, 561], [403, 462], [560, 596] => 3.7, 8.62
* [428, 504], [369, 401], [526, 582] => 0.1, 10.3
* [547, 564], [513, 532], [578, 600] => 1.5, 8.36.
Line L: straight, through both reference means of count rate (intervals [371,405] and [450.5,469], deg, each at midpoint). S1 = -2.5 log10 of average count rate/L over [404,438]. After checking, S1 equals 0.22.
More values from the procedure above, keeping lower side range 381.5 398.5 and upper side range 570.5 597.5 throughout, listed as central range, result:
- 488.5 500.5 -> 0.320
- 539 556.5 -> 0.211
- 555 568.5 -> 0.104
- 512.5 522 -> 0.022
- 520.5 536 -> 0.131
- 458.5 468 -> 0.033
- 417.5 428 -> 0.198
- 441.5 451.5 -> -0.038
